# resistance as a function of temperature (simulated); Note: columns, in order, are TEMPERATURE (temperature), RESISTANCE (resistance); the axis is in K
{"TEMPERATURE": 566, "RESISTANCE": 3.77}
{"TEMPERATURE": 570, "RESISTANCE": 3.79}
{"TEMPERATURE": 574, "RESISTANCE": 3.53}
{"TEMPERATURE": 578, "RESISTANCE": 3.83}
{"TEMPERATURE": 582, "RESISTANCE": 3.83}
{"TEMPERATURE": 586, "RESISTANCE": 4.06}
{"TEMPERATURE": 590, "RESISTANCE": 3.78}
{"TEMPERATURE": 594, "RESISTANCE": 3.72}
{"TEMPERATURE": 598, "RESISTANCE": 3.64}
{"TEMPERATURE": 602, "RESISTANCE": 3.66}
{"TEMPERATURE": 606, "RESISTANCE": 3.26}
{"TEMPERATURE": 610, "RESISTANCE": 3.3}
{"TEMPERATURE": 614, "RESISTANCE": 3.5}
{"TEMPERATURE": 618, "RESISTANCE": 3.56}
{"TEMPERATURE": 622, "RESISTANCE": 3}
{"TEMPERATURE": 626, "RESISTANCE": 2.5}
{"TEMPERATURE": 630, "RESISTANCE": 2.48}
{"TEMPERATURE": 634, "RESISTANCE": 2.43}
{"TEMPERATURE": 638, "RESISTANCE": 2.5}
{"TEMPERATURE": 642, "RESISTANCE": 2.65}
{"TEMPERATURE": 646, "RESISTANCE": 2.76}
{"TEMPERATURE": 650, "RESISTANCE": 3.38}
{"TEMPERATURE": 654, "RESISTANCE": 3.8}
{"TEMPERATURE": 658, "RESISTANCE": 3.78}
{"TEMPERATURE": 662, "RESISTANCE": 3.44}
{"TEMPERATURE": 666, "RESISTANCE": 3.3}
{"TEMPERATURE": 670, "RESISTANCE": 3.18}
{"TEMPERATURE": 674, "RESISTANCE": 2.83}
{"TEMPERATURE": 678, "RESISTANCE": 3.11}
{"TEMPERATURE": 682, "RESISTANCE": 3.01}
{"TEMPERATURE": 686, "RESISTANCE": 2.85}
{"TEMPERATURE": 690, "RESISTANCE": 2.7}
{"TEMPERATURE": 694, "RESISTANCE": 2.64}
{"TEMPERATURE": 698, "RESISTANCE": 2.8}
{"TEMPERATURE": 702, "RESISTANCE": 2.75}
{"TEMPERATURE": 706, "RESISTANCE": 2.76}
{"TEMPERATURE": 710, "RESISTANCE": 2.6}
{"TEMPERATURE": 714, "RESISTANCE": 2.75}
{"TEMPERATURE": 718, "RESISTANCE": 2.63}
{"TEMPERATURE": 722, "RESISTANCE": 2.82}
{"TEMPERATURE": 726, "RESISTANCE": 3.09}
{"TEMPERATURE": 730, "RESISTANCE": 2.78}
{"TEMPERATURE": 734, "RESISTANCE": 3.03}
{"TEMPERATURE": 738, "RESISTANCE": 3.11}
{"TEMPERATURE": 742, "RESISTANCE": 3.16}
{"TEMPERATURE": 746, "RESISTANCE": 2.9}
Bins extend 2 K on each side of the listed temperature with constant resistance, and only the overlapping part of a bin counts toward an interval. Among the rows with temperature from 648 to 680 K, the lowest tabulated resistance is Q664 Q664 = 2.83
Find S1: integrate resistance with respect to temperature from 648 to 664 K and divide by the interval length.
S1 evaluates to 3.6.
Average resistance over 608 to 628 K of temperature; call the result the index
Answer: 3.17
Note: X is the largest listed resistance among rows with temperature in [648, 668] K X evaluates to 3.8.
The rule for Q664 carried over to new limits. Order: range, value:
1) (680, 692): 2.7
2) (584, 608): 3.26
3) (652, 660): 3.78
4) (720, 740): 2.78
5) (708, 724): 2.6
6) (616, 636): 2.43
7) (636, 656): 2.5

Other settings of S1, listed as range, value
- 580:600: 3.81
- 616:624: 3.28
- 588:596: 3.75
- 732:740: 3.07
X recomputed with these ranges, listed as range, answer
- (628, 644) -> 2.65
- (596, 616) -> 3.66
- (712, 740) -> 3.11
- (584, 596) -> 4.06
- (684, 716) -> 2.85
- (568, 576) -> 3.79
